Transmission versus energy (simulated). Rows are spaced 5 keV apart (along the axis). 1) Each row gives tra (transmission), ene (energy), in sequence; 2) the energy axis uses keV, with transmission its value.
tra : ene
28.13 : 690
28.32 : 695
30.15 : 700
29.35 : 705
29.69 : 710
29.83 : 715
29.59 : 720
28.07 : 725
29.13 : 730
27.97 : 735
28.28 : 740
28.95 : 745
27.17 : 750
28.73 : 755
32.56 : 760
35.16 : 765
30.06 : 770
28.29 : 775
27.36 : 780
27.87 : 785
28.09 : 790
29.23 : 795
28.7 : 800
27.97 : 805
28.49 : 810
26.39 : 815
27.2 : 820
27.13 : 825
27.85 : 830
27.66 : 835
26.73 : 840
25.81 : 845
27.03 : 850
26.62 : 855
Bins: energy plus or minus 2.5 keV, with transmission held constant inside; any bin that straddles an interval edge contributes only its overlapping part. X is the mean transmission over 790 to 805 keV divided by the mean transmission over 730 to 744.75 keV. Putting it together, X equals 1.0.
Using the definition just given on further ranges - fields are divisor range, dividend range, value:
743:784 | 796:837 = 0.93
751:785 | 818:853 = 0.90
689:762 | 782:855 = 0.95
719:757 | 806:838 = 0.97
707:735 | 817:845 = 0.93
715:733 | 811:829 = 0.93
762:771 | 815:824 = 0.82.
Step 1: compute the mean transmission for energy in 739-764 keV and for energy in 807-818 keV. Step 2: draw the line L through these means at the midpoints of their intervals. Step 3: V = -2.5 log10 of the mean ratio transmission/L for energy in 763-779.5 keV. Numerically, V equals -0.06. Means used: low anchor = 29.6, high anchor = 27.5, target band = 30.6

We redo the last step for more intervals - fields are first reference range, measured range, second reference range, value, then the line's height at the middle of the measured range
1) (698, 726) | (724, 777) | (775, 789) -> -0.04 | 28.6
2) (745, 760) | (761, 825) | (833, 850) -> -0.03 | 27.9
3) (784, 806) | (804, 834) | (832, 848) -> 0.00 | 27.6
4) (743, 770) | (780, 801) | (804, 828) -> 0.02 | 28.7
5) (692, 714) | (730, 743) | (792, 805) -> 0.03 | 29.2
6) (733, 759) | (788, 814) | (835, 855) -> -0.04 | 27.5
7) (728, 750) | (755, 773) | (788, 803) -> -0.12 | 28.5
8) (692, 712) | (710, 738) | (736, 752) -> -0.01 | 28.7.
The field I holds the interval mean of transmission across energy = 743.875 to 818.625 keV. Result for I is 29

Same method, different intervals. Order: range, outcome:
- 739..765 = 29.8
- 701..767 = 29.5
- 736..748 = 28.5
